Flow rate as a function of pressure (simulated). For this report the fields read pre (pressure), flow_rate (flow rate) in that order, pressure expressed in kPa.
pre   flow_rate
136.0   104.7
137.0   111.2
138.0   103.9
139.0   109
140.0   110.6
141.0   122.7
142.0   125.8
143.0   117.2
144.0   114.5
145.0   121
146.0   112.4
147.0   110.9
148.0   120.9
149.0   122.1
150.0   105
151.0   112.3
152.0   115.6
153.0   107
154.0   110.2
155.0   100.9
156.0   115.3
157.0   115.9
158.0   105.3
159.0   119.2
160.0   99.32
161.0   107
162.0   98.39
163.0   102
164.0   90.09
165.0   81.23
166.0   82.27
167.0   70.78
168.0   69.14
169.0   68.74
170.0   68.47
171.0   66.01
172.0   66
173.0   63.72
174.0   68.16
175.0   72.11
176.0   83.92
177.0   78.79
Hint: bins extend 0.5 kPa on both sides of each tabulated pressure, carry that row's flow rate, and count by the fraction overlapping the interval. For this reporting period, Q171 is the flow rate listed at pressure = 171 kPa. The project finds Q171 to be 66.01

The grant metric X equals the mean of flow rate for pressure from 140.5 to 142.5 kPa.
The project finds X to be 124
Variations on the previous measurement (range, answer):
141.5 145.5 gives 120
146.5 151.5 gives 114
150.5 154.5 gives 111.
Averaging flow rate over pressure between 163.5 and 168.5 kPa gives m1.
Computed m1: 78.7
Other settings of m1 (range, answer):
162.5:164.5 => 96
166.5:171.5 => 68.6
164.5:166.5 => 81.8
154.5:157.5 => 111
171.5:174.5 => 66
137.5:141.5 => 112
